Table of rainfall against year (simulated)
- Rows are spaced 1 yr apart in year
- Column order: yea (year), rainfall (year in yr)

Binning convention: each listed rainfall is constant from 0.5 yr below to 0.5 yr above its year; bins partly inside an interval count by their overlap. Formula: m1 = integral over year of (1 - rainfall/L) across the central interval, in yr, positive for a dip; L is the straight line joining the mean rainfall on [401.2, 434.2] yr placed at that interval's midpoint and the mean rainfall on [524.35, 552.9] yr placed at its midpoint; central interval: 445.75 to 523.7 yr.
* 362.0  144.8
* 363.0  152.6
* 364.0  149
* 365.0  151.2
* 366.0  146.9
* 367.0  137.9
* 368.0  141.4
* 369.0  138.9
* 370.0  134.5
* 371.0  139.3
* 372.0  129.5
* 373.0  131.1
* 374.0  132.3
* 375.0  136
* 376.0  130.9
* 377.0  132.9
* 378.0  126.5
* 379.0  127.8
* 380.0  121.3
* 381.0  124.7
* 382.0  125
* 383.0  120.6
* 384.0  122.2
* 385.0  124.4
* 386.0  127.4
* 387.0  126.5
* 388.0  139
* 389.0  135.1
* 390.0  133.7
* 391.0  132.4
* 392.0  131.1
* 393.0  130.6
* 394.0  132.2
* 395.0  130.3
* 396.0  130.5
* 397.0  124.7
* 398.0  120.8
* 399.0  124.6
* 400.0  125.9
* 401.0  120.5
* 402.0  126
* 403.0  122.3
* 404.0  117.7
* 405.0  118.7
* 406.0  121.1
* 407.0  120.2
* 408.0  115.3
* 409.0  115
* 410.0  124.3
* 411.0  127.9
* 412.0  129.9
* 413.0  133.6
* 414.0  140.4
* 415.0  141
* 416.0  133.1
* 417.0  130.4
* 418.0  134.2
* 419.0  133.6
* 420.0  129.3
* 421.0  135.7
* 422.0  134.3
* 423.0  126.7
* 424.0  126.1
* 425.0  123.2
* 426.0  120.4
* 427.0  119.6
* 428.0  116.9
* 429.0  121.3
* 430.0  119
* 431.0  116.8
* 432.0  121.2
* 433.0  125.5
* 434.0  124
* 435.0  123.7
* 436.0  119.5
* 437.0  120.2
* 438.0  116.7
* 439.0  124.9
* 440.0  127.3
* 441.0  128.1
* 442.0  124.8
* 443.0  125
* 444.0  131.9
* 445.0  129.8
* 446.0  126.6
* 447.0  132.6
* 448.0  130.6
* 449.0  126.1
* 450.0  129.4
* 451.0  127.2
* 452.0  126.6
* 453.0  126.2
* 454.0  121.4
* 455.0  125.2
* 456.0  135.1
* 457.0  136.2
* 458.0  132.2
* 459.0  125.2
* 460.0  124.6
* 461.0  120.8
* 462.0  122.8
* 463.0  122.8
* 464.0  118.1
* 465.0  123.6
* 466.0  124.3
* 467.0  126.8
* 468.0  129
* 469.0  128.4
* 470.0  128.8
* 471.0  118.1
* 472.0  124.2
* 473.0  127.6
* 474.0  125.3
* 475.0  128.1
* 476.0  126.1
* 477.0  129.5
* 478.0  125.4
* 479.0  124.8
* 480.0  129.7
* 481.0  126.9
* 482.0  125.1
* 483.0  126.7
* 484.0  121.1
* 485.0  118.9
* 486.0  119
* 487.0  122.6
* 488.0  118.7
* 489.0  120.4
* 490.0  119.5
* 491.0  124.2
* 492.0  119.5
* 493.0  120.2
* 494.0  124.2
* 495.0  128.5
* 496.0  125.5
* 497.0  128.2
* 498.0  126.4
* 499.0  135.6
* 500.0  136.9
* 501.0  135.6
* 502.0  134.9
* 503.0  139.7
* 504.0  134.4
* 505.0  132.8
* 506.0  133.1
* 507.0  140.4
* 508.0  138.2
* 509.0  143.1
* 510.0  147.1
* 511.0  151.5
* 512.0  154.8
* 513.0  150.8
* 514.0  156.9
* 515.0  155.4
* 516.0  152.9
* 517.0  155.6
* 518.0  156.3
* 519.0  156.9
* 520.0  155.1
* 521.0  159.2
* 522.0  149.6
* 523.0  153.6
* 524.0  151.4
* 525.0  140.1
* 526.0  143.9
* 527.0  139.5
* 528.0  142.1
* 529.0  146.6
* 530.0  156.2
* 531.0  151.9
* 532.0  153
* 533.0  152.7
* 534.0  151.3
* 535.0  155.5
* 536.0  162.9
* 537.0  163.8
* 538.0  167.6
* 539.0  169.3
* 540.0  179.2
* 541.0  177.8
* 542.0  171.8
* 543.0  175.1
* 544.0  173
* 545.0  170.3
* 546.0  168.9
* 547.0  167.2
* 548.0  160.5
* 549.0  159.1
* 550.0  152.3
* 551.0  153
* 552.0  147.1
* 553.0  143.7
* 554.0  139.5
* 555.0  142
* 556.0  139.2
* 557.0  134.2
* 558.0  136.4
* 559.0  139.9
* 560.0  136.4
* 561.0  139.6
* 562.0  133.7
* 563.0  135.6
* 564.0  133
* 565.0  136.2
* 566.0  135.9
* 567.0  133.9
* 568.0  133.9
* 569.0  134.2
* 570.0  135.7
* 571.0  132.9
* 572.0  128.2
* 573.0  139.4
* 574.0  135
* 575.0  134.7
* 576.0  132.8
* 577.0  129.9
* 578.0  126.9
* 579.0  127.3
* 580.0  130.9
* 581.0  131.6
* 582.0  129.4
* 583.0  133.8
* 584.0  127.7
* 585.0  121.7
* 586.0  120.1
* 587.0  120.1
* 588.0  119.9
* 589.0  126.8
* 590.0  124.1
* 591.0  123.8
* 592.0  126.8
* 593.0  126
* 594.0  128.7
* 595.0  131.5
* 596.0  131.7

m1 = 6.42 yr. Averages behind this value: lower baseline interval 126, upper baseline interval 159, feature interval 132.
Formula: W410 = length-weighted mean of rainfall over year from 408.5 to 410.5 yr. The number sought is 120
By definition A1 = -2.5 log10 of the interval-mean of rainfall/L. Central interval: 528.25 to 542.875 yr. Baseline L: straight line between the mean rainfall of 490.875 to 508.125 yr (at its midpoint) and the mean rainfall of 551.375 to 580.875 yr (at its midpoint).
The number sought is -0.21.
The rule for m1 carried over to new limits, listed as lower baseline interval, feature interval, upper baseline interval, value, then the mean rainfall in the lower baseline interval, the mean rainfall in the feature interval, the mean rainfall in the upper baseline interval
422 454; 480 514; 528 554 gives 3.2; 125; 131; 160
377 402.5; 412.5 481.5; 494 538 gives 4.7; 127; 127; 146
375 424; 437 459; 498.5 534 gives 1.3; 128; 128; 147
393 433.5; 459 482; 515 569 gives 2.0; 126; 125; 151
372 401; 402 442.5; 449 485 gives 0.7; 128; 125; 126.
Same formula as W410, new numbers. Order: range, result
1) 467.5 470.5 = 129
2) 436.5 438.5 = 118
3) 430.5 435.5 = 122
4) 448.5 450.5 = 128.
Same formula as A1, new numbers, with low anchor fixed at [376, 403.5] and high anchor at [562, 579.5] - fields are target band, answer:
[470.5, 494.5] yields 0.06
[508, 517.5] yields -0.15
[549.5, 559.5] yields -0.08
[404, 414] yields 0.04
